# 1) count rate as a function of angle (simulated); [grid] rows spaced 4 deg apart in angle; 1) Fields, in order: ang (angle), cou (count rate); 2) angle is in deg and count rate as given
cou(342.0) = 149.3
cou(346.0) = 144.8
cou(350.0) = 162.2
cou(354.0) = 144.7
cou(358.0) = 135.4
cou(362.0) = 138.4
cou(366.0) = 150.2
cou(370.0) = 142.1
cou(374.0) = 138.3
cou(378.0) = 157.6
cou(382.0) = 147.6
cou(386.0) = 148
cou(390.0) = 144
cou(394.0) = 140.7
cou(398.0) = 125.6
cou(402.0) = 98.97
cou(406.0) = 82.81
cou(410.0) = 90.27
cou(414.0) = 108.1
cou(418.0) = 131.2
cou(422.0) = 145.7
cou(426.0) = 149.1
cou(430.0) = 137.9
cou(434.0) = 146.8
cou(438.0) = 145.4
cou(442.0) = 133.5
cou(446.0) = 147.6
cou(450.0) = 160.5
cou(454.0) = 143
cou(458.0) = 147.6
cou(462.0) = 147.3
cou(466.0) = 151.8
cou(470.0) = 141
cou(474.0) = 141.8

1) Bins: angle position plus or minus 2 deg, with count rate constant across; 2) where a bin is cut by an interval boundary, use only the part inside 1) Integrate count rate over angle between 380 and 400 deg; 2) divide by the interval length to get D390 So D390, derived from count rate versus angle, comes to 141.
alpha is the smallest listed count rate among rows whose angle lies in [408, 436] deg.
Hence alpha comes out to 90.27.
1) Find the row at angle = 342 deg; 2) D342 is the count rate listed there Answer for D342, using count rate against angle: 149.3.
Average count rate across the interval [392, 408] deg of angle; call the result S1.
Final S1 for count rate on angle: 112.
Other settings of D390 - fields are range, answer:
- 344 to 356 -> 151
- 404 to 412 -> 86.5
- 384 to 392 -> 146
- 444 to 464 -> 149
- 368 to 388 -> 147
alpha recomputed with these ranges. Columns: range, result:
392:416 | 82.81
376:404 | 98.97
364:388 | 138.3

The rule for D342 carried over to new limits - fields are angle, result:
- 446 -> 147.6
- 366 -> 150.2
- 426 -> 149.1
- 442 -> 133.5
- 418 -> 131.2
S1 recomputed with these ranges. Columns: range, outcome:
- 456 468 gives 149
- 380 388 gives 148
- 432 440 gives 146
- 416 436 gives 142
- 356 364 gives 137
